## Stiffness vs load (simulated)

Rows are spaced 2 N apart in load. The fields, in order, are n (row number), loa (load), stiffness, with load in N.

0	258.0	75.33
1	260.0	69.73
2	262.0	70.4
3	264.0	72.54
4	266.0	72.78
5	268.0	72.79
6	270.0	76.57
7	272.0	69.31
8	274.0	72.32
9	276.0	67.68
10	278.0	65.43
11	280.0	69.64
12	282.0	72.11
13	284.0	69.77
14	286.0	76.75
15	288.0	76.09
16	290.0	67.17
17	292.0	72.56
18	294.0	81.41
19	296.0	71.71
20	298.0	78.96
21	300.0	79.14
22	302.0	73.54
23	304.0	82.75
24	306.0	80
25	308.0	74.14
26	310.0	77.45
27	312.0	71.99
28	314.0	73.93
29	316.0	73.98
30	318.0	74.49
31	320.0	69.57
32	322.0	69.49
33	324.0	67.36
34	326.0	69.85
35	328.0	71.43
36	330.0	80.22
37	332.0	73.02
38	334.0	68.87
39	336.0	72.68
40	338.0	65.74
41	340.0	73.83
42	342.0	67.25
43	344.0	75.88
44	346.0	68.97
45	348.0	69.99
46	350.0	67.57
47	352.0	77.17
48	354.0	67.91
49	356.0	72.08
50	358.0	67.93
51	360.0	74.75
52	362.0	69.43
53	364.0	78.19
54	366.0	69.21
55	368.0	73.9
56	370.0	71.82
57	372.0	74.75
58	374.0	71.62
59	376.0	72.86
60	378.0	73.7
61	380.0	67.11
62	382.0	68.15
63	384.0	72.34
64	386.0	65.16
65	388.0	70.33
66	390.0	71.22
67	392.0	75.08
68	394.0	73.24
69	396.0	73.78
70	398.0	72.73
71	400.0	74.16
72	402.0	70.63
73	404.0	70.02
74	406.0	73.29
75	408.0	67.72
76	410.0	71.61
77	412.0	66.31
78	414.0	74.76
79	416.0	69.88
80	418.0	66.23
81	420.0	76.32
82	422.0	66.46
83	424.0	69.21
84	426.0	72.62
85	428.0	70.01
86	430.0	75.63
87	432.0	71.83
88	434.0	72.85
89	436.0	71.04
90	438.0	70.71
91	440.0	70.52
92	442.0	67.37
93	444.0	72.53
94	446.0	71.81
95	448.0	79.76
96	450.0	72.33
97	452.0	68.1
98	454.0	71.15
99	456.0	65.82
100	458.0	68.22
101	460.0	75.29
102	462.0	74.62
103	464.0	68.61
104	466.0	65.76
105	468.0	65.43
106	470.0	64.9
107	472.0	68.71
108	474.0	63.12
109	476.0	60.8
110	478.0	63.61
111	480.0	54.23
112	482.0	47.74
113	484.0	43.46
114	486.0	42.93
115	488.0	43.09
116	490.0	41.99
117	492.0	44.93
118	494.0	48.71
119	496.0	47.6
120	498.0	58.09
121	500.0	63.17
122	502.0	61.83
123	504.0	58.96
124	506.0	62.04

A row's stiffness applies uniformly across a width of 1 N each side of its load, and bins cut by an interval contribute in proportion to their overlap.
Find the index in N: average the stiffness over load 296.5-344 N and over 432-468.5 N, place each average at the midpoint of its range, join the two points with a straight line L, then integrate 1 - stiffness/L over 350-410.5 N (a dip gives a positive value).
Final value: 0.5 N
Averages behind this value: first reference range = 73.5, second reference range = 70.8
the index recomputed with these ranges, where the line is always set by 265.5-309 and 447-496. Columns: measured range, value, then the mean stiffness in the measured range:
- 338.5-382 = -1.9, 71.6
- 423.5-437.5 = -1.8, 71.9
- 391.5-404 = -1.3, 72.9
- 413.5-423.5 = -0.9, 70.5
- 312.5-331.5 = -0.3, 72.3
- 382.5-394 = -0.7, 70.9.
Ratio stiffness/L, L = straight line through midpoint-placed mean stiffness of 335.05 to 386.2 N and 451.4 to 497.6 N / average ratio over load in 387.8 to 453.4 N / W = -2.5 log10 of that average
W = -0.11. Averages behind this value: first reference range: 71.2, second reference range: 59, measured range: 71.5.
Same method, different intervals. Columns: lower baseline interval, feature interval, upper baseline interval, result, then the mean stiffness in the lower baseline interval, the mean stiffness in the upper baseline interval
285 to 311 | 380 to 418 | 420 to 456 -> 0.03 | 76.3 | 71.4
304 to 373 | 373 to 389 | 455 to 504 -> -0.03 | 72.4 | 58.5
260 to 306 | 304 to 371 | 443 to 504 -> -0.04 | 73.3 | 61.2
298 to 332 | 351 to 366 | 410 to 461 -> 0.01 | 74.4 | 71.1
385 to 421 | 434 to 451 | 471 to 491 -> -0.16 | 71.2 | 53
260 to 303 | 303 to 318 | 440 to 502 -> -0.08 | 72.7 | 61.6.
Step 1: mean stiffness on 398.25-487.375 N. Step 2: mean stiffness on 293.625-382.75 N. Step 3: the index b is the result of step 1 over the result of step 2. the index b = 0.9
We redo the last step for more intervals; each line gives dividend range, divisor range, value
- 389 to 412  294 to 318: 0.94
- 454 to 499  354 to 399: 0.81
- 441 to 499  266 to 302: 0.84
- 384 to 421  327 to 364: 1.00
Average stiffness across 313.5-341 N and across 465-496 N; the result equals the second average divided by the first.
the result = 0.8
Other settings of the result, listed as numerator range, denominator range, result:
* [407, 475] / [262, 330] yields 0.96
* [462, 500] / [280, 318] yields 0.75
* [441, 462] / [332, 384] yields 1.00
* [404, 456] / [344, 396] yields 0.99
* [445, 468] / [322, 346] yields 0.99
